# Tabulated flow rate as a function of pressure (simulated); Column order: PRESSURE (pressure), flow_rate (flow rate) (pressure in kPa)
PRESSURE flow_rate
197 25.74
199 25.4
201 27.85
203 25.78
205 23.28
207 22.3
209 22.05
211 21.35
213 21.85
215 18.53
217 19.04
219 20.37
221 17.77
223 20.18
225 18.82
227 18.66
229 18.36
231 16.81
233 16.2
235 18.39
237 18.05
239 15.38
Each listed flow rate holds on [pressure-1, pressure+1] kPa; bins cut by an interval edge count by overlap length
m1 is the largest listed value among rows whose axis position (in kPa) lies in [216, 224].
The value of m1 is 20.37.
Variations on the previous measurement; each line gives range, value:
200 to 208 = 27.85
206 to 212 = 22.3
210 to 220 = 21.85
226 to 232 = 18.66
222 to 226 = 20.18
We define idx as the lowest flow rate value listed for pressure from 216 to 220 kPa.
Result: 19.04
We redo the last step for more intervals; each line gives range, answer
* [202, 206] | 23.28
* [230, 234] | 16.2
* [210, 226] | 17.77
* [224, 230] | 18.36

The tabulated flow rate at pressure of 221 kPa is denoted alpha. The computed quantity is 17.77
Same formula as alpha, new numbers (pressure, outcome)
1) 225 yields 18.82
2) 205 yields 23.28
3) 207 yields 22.3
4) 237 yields 18.05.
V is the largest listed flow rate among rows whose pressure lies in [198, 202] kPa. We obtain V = 27.85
